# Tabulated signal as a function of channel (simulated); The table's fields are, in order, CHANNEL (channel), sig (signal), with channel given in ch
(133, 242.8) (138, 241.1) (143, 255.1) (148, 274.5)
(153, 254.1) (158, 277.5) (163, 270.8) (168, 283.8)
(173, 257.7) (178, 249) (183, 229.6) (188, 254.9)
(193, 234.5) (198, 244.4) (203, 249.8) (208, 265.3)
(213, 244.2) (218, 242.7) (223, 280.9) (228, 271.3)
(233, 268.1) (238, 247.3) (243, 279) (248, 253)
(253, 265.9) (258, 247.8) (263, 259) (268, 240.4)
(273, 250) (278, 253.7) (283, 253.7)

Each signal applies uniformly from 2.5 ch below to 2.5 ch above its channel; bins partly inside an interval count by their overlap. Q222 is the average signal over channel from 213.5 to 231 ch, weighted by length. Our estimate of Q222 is 263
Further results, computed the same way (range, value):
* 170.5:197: 245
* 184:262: 256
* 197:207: 250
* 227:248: 264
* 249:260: 257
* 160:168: 275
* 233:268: 258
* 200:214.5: 253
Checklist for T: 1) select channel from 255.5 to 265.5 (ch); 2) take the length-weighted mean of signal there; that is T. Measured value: 253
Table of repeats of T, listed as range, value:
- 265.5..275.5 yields 245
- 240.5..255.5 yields 266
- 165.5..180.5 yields 264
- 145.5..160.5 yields 269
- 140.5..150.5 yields 265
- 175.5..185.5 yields 239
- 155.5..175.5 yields 272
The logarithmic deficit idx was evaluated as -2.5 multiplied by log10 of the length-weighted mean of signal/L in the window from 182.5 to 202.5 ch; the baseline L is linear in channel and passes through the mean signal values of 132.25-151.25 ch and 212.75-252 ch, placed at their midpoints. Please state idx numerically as 0.068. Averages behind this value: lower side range 254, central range 243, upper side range 262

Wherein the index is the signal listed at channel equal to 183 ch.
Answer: 229.6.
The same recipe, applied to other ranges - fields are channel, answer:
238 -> 247.3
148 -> 274.5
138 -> 241.1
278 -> 253.7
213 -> 244.2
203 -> 249.8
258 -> 247.8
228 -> 271.3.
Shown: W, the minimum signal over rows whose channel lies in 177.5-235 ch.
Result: 229.6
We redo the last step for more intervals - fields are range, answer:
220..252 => 247.3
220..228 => 271.3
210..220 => 242.7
